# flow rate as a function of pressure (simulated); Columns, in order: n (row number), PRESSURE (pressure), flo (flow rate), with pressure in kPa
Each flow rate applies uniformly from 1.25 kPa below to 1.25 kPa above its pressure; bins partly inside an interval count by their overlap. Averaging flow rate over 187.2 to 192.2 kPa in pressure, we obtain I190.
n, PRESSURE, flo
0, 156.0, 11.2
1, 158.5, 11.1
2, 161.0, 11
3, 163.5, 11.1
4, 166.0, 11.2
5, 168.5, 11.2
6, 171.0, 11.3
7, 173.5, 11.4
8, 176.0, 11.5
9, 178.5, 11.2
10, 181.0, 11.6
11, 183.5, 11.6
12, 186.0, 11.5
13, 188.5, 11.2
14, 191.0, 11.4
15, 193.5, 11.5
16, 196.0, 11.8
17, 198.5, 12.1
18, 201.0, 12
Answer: 11.3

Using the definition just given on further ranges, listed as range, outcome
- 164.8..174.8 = 11.3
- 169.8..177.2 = 11.4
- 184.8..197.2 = 11.5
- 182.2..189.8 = 11.4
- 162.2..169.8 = 11.2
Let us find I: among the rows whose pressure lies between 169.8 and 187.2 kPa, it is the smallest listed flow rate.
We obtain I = 11.2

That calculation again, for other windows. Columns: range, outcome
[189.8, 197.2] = 11.4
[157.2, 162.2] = 11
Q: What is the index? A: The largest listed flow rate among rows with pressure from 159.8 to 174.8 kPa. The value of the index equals 11.4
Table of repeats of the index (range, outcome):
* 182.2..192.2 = 11.6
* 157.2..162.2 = 11.1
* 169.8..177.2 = 11.5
